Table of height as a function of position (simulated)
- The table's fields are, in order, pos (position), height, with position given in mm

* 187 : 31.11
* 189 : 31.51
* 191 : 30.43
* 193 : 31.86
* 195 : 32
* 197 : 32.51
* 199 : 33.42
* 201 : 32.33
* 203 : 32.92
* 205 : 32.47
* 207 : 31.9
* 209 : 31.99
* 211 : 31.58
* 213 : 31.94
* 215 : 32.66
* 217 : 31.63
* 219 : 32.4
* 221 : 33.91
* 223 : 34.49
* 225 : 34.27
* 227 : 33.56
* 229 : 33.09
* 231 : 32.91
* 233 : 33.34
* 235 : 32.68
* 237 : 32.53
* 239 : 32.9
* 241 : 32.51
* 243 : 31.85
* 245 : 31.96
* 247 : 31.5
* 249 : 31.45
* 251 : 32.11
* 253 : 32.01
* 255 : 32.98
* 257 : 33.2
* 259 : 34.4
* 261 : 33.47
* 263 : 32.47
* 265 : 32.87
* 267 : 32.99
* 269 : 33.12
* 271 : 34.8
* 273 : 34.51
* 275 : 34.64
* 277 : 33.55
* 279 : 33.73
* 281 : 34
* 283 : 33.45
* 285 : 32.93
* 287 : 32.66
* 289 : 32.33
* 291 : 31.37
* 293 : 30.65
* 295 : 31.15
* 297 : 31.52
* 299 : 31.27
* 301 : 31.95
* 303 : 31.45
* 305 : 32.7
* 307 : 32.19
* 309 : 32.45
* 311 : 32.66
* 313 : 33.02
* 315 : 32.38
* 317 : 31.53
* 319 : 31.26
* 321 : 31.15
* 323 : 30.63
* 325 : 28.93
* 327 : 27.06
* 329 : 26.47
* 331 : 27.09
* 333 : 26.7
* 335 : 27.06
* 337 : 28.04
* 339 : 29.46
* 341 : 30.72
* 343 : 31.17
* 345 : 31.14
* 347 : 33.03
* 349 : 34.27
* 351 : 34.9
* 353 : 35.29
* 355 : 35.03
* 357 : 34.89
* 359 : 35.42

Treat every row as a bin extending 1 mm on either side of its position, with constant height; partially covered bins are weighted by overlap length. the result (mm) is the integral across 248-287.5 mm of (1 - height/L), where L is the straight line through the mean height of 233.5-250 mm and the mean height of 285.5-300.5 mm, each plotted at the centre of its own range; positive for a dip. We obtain -1.69 mm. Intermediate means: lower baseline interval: 32.2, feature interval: 33.3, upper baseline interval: 31.6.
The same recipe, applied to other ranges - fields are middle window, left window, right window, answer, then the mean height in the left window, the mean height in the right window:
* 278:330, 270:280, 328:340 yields -1.2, 34.2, 27.5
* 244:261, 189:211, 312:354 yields -0.5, 32.1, 30.5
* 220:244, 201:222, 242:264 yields -0.6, 32.3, 32.5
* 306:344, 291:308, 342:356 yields 3.0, 31.6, 33.5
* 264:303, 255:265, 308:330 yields -0.6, 33.3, 30.7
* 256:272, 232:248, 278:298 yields -0.5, 32.4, 32.4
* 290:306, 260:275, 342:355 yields 1.0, 33.5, 33.4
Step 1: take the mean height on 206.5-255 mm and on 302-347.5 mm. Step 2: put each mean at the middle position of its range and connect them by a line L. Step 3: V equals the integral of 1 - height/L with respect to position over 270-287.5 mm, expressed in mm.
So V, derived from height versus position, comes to -1.35 mm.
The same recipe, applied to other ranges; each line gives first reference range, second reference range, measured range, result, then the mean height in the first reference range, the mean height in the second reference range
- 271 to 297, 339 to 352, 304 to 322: 0.27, 32.9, 32.3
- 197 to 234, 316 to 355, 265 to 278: -0.88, 32.8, 30.4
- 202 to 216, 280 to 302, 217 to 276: -1.61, 32.2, 32.1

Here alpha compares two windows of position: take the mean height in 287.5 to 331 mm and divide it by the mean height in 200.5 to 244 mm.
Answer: 0.9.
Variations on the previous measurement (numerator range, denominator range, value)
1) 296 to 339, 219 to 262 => 0.92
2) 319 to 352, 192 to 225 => 0.92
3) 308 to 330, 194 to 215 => 0.95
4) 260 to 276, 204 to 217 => 1.05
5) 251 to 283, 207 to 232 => 1.02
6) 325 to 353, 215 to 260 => 0.91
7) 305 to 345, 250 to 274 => 0.91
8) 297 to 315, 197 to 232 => 0.98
